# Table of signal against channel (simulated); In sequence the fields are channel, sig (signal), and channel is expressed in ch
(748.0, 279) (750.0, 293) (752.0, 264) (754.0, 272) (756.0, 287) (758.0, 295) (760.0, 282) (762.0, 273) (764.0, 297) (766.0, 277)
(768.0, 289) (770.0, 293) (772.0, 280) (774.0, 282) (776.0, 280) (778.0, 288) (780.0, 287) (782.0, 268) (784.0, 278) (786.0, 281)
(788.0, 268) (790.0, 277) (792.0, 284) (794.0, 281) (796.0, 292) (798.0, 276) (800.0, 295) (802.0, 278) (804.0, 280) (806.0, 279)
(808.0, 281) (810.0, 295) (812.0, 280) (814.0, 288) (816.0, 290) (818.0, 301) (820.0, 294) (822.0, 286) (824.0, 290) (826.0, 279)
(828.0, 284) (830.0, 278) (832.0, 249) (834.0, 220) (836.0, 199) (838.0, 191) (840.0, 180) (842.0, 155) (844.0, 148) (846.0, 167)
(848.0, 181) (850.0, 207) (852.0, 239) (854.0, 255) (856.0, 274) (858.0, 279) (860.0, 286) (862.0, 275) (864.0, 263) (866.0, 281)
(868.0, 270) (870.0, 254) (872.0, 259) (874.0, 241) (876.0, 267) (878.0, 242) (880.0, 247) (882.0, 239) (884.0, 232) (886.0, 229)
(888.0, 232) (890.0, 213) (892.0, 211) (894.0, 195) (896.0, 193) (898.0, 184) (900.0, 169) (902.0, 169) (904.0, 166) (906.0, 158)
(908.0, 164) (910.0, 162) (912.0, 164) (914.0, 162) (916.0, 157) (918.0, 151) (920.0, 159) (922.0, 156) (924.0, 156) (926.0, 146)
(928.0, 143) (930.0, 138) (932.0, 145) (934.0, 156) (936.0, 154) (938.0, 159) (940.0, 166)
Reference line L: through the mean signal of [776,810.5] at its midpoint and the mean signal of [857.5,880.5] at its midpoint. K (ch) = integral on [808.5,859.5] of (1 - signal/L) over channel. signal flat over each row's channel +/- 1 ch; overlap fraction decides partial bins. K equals 5.1 ch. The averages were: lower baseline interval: 281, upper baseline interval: 264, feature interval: 245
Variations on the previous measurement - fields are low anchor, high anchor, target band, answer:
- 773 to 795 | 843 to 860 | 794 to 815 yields -1.8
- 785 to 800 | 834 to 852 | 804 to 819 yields -2.6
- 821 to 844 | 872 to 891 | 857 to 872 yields -2.2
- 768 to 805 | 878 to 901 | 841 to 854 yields 2.9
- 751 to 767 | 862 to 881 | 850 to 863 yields -0.1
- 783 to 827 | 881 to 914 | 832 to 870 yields 1.4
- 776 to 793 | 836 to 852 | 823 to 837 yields -3.6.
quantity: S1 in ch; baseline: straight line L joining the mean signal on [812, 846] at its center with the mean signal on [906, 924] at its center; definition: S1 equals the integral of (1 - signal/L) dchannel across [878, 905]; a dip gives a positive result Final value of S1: -3.58 ch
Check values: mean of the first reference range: 244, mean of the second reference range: 159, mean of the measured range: 207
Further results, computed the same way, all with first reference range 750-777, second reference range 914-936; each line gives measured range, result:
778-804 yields -2.0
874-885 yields -3.3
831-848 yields 2.6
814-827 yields -2.9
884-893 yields -2.1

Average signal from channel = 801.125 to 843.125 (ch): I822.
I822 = 260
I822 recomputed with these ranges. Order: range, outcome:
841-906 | 225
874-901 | 220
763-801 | 283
